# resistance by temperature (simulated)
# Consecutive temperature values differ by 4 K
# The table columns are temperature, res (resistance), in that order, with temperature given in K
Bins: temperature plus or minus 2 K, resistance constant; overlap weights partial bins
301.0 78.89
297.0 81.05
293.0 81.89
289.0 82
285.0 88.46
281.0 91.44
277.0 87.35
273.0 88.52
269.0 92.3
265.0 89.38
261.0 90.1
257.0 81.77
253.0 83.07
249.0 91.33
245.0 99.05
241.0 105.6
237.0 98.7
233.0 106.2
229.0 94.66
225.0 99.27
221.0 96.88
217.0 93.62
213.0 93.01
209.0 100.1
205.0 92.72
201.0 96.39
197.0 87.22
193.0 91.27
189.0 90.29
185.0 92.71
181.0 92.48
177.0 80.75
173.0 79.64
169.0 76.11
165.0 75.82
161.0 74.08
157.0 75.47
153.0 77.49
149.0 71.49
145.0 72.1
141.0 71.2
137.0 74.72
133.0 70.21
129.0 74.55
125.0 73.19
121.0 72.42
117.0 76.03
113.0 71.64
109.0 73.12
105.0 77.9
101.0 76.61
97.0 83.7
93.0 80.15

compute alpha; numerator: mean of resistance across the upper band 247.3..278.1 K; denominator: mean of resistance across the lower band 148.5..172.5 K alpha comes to 1.16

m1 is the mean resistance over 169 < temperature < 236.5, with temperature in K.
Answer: 92.6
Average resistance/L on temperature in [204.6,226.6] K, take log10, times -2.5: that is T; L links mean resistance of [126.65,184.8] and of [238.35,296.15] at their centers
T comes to -0.15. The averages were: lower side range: 76.6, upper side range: 89.4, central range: 96.1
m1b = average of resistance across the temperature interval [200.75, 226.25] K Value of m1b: 95.9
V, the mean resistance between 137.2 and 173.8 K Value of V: 74.7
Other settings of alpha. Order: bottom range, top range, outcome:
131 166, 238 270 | 1.25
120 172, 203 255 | 1.31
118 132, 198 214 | 1.30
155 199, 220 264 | 1.14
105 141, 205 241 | 1.33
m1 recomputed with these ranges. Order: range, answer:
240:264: 91.1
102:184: 75.7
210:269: 94.5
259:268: 90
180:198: 90.9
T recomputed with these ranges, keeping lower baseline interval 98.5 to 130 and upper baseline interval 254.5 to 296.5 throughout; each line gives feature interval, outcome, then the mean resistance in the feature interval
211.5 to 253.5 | -0.160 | 97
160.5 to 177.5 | 0.022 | 77.3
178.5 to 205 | -0.139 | 91.6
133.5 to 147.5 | 0.062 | 72.4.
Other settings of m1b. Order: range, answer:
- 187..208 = 92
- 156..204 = 84.7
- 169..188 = 85.5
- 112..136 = 73.1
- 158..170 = 75.3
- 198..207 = 93.7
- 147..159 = 74.8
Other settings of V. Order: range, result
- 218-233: 98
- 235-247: 101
